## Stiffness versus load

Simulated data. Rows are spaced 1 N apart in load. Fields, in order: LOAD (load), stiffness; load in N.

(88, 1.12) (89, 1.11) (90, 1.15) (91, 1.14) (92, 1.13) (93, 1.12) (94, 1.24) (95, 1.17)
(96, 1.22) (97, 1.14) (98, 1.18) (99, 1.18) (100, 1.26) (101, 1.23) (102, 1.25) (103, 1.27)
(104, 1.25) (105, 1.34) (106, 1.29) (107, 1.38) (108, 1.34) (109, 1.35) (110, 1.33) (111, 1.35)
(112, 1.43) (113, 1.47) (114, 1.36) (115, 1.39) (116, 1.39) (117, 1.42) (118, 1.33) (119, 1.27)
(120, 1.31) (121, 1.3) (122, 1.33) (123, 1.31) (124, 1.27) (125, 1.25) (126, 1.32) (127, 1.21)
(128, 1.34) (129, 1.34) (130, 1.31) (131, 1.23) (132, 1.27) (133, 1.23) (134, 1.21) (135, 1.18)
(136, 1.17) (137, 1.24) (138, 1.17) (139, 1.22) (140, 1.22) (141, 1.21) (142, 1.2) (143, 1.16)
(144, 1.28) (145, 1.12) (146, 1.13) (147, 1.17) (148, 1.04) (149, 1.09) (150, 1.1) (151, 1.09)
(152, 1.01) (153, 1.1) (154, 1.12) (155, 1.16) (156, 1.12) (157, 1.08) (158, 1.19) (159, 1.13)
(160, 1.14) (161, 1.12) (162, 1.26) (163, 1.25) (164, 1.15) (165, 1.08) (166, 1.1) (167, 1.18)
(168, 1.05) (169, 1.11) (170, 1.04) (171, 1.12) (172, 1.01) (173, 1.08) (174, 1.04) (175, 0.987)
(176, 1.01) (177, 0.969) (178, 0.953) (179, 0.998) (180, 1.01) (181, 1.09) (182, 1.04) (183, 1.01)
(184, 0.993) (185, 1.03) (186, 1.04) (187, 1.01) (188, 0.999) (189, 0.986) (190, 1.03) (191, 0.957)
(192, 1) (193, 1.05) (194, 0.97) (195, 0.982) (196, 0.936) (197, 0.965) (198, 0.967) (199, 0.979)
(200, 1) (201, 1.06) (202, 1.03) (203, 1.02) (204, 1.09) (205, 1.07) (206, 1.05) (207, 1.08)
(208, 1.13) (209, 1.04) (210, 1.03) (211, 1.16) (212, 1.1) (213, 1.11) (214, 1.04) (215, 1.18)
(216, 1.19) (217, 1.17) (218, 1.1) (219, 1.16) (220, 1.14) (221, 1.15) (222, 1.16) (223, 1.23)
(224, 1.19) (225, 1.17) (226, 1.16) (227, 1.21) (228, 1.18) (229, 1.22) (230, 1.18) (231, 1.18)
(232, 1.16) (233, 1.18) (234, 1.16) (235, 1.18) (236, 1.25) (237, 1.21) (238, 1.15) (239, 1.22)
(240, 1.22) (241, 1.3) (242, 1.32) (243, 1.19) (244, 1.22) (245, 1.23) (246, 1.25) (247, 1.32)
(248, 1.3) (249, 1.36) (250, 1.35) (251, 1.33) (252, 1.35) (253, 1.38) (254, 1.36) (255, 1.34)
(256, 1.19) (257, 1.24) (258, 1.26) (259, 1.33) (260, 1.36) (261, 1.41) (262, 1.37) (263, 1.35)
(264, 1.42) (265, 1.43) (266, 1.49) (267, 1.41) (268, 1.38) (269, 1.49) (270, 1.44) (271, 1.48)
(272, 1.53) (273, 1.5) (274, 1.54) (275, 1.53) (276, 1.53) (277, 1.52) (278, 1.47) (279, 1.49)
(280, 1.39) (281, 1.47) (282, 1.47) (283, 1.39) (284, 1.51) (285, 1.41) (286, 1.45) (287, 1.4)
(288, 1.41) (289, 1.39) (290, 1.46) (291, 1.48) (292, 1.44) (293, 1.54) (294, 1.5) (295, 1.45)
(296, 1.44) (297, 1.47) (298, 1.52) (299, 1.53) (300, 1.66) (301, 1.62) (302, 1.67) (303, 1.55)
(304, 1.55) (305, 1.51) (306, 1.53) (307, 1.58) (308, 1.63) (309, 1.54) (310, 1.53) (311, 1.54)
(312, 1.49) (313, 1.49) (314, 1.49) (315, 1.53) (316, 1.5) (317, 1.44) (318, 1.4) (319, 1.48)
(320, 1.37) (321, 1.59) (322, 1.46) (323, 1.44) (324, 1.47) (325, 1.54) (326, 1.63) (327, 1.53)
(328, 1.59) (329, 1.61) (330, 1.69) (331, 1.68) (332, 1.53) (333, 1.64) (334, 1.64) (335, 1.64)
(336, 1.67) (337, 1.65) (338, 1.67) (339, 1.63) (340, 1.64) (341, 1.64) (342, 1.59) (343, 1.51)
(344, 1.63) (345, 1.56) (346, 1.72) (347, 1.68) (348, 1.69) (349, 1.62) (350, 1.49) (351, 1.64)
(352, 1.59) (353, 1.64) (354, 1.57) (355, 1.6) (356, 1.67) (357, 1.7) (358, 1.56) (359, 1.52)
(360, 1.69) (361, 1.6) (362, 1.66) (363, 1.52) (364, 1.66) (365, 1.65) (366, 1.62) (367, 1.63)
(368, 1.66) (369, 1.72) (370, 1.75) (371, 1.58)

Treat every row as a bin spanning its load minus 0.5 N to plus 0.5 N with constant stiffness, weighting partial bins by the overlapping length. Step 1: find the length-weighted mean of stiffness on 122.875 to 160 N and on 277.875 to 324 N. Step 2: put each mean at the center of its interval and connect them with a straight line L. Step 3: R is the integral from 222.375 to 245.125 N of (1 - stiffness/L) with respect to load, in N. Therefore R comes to 2.7 N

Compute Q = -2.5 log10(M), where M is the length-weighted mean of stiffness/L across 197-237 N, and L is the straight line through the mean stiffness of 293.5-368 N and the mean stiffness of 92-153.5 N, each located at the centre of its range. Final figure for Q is 0.236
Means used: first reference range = 1.25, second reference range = 1.58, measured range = 1.12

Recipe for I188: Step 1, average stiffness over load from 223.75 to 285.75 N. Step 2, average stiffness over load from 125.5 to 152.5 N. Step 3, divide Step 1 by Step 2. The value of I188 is 1.12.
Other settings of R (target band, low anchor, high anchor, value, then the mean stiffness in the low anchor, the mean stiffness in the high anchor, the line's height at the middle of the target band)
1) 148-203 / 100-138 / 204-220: 6.04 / 1.3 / 1.11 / 1.18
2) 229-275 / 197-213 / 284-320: -1.71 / 1.05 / 1.5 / 1.27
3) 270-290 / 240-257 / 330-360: -0.93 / 1.3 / 1.62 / 1.4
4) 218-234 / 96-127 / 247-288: 2.40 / 1.31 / 1.41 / 1.38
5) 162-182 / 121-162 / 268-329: 2.91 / 1.19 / 1.5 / 1.25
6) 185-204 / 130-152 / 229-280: 3.79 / 1.18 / 1.34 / 1.25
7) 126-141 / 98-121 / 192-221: 0.23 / 1.32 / 1.06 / 1.26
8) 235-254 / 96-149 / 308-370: 2.27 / 1.27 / 1.59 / 1.45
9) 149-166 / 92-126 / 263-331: 2.74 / 1.29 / 1.5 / 1.35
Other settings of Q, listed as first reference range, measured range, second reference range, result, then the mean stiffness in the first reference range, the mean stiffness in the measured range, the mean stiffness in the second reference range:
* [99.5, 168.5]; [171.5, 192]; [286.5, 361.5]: 0.28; 1.23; 1.01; 1.56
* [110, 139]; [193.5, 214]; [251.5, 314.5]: 0.31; 1.3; 1.04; 1.46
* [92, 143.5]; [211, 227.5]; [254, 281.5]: 0.19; 1.27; 1.15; 1.42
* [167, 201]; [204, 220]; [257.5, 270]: 0.04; 1.02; 1.11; 1.39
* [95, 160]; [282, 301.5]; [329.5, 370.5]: 0.04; 1.24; 1.48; 1.63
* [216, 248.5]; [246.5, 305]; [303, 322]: -0.05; 1.2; 1.44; 1.51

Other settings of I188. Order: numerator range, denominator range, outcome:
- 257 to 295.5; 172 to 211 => 1.41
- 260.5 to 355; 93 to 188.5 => 1.29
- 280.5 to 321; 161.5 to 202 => 1.44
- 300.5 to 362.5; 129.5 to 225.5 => 1.44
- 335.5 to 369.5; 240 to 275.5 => 1.19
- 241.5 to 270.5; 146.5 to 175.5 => 1.21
